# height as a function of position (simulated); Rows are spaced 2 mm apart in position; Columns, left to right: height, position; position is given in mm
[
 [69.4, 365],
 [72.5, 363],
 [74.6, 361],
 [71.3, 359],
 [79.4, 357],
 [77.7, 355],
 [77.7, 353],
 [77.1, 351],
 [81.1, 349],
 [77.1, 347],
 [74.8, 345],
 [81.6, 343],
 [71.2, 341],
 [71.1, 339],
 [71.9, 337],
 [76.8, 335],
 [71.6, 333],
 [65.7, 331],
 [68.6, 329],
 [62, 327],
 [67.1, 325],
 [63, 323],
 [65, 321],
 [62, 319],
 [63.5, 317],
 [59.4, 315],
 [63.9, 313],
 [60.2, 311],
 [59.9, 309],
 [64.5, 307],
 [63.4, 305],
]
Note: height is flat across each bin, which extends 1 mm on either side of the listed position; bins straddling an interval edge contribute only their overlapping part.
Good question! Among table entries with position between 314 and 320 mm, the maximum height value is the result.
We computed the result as 63.5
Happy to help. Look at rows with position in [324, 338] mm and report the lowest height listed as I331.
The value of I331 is 62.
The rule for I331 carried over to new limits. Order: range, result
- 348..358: 77.1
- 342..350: 74.8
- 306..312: 59.9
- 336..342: 71.1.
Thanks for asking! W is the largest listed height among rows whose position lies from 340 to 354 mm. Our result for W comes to 81.6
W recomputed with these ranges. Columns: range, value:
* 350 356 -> 77.7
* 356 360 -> 79.4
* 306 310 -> 64.5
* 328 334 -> 71.6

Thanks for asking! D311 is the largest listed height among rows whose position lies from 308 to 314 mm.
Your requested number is 63.9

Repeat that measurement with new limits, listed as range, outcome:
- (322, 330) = 68.6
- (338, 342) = 71.2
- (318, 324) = 65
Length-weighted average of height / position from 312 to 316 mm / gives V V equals 61.6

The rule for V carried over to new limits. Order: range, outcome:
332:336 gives 74.2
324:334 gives 67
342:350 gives 78.6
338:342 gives 71.2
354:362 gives 75.8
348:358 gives 78.6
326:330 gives 65.3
